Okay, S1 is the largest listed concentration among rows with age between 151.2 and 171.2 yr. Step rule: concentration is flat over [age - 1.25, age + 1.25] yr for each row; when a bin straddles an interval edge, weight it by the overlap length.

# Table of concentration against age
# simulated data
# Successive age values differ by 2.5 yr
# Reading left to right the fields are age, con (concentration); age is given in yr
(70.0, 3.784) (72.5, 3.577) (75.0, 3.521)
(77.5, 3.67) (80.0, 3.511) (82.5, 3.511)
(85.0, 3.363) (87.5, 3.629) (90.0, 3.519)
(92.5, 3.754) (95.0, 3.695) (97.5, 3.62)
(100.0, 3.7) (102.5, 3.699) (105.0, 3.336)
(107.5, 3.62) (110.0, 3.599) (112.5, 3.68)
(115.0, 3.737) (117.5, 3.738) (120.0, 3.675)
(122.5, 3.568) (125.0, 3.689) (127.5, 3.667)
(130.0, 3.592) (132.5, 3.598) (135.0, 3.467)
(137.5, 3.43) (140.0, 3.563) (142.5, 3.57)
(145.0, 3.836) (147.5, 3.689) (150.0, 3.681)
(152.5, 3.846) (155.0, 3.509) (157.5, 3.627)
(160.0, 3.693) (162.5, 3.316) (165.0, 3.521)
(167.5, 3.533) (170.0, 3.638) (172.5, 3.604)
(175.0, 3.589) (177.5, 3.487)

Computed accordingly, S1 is 3.846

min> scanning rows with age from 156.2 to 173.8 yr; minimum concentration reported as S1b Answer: 3.316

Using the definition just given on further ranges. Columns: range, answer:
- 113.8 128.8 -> 3.568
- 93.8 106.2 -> 3.336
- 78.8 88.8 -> 3.363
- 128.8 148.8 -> 3.43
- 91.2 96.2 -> 3.695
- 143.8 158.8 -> 3.509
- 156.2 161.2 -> 3.627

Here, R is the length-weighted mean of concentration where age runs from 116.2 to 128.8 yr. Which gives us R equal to 3.67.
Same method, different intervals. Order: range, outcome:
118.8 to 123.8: 3.62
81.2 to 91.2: 3.51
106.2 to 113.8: 3.63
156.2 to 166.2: 3.54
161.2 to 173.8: 3.52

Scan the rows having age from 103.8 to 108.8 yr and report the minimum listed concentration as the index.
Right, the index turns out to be 3.336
